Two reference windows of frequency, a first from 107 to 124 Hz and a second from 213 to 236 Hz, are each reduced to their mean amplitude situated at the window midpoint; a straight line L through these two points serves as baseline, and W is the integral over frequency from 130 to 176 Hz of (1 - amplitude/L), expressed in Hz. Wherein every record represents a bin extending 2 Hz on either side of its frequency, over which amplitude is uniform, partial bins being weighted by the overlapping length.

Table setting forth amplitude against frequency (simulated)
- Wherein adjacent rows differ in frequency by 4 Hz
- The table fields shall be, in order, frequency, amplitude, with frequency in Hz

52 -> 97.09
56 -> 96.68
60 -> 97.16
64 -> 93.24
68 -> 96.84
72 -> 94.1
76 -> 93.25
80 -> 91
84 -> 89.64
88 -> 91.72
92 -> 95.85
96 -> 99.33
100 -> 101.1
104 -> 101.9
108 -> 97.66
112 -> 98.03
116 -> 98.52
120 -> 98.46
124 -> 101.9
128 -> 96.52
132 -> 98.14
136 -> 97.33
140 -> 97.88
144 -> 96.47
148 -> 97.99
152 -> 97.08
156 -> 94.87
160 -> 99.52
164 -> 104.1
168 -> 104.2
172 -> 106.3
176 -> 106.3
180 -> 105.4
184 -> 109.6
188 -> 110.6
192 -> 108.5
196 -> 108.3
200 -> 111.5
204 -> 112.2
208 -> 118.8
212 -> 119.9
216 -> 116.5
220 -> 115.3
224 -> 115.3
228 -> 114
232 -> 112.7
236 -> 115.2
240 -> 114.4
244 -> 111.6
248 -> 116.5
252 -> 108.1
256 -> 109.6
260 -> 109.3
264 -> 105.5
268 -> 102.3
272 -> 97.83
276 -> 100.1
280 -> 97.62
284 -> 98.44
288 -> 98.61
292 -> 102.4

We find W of 2.0 Hz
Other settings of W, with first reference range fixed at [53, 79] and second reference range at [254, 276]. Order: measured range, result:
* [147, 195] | -1.8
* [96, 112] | -0.5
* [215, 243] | -3.2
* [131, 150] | 0.2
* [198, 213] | -2.0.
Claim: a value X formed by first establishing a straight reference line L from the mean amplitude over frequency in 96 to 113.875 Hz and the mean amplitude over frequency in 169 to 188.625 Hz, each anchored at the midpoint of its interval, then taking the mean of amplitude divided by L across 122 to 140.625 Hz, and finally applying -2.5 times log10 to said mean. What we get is 0.04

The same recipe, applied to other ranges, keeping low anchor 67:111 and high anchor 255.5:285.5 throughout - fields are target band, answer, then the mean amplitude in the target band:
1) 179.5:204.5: -0.10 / 110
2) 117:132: -0.02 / 98.8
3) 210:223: -0.17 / 117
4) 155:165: -0.01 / 99.5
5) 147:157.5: 0.02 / 96.6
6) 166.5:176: -0.07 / 106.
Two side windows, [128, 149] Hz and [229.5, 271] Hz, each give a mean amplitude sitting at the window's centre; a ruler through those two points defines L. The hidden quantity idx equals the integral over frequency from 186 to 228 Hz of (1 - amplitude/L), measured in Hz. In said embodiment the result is -3.3 Hz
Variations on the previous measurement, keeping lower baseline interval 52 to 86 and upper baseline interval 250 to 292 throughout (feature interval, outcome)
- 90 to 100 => -0.32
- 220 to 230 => -1.39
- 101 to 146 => -0.95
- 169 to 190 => -1.83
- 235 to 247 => -1.47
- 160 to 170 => -0.51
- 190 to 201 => -1.07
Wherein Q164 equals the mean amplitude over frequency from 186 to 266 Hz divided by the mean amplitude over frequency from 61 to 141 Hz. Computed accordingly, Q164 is 1.17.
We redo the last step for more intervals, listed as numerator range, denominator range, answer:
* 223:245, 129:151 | 1.17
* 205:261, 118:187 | 1.13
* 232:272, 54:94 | 1.17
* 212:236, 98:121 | 1.16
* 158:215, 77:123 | 1.13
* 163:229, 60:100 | 1.18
